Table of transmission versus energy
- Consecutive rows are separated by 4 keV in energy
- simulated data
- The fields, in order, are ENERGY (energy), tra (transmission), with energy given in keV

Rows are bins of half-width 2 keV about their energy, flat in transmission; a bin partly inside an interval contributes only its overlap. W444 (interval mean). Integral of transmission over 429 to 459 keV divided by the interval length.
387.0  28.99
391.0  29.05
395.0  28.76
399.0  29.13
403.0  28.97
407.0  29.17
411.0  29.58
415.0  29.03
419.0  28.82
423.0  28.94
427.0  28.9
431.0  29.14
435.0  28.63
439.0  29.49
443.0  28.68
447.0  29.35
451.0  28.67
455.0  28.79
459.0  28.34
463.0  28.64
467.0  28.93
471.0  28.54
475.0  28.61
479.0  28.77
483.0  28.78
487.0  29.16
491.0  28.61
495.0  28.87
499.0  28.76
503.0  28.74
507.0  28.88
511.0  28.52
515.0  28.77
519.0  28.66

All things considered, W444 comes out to 28.9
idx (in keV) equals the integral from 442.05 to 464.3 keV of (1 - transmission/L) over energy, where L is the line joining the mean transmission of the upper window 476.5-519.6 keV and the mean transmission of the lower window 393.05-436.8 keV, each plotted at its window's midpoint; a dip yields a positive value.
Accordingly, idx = 0.1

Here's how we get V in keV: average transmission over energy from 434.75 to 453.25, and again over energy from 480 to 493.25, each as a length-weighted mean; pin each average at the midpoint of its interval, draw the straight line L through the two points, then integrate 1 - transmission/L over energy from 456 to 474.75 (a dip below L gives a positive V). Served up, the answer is 0.2 keV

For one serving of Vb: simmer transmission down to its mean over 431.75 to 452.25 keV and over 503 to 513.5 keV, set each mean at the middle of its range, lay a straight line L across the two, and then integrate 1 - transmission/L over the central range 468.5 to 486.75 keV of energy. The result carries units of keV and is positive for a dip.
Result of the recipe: 0.1 keV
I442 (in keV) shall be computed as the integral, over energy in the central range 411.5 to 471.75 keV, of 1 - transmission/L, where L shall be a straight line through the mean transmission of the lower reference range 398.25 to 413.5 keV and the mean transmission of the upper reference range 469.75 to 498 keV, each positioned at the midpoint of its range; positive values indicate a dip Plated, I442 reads 0.3 keV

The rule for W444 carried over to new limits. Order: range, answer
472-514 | 28.8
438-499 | 28.8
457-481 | 28.6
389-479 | 28.9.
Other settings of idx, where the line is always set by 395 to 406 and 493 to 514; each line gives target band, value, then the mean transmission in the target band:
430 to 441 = -0.1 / 29.1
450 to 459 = 0.1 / 28.7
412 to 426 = 0.0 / 29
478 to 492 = 0.0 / 28.8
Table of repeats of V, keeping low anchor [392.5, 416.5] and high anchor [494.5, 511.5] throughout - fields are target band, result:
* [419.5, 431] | 0.0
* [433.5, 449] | 0.0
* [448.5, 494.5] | 0.2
